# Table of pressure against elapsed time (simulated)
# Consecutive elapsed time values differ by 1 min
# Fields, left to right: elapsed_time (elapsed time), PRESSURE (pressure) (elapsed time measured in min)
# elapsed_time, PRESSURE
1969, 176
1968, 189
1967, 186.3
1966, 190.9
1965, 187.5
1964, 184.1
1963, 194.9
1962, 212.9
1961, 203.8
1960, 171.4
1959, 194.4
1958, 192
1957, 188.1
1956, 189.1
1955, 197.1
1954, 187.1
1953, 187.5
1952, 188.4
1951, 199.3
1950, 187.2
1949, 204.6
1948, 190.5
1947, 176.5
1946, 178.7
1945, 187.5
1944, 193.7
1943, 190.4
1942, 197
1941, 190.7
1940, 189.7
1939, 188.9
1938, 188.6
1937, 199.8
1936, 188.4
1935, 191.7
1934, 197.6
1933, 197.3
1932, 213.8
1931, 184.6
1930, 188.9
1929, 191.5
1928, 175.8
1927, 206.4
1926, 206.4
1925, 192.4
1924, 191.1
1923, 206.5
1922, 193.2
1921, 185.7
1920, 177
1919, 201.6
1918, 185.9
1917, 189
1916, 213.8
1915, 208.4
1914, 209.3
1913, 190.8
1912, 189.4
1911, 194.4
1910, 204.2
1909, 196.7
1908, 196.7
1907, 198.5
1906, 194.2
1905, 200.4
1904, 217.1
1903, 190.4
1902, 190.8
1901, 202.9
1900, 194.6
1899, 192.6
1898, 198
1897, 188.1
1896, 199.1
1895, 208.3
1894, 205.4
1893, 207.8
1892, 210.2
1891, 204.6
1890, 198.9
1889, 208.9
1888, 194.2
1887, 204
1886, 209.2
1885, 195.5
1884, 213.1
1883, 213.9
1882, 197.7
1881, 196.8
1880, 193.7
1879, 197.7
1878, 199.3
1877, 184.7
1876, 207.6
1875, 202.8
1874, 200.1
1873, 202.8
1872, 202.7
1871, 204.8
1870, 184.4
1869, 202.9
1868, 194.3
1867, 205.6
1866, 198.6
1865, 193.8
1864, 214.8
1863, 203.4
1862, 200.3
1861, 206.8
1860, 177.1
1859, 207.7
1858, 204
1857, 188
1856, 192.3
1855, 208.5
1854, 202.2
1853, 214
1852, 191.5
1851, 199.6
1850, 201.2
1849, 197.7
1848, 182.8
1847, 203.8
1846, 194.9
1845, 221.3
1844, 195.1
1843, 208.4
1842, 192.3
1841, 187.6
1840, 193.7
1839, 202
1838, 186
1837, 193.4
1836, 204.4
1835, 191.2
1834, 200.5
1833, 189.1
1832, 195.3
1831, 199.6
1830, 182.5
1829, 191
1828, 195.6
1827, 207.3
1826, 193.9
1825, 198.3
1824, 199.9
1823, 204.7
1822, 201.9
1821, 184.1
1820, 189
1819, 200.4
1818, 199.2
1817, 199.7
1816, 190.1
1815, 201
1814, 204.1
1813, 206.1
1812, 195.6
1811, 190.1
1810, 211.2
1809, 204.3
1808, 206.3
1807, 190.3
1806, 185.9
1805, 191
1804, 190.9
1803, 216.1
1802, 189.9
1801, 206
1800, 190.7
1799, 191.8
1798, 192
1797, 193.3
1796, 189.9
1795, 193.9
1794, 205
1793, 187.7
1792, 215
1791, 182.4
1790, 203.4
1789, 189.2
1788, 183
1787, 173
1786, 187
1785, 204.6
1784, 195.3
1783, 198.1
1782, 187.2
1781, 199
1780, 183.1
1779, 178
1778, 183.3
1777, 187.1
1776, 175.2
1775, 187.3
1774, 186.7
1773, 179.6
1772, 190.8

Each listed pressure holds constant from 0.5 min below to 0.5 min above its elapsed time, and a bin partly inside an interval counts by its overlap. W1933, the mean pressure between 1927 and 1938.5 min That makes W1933 193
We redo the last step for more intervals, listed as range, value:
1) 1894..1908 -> 198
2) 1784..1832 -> 196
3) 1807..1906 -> 199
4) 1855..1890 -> 200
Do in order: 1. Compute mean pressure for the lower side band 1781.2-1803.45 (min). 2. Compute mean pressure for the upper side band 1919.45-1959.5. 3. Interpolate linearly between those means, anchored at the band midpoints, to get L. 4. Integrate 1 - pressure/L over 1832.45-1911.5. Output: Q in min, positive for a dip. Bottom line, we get -2.65 min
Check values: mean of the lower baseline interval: 194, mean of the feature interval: 199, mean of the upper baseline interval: 192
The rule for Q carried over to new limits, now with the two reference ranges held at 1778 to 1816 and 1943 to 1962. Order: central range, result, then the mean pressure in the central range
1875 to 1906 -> -1.4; 201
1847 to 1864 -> -0.5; 199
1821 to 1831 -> -0.1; 197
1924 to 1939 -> -0.3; 194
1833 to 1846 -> -0.3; 198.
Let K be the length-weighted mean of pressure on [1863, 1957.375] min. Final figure 197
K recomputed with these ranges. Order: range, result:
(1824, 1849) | 196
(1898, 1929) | 196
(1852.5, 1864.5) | 202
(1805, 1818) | 198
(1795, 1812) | 196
